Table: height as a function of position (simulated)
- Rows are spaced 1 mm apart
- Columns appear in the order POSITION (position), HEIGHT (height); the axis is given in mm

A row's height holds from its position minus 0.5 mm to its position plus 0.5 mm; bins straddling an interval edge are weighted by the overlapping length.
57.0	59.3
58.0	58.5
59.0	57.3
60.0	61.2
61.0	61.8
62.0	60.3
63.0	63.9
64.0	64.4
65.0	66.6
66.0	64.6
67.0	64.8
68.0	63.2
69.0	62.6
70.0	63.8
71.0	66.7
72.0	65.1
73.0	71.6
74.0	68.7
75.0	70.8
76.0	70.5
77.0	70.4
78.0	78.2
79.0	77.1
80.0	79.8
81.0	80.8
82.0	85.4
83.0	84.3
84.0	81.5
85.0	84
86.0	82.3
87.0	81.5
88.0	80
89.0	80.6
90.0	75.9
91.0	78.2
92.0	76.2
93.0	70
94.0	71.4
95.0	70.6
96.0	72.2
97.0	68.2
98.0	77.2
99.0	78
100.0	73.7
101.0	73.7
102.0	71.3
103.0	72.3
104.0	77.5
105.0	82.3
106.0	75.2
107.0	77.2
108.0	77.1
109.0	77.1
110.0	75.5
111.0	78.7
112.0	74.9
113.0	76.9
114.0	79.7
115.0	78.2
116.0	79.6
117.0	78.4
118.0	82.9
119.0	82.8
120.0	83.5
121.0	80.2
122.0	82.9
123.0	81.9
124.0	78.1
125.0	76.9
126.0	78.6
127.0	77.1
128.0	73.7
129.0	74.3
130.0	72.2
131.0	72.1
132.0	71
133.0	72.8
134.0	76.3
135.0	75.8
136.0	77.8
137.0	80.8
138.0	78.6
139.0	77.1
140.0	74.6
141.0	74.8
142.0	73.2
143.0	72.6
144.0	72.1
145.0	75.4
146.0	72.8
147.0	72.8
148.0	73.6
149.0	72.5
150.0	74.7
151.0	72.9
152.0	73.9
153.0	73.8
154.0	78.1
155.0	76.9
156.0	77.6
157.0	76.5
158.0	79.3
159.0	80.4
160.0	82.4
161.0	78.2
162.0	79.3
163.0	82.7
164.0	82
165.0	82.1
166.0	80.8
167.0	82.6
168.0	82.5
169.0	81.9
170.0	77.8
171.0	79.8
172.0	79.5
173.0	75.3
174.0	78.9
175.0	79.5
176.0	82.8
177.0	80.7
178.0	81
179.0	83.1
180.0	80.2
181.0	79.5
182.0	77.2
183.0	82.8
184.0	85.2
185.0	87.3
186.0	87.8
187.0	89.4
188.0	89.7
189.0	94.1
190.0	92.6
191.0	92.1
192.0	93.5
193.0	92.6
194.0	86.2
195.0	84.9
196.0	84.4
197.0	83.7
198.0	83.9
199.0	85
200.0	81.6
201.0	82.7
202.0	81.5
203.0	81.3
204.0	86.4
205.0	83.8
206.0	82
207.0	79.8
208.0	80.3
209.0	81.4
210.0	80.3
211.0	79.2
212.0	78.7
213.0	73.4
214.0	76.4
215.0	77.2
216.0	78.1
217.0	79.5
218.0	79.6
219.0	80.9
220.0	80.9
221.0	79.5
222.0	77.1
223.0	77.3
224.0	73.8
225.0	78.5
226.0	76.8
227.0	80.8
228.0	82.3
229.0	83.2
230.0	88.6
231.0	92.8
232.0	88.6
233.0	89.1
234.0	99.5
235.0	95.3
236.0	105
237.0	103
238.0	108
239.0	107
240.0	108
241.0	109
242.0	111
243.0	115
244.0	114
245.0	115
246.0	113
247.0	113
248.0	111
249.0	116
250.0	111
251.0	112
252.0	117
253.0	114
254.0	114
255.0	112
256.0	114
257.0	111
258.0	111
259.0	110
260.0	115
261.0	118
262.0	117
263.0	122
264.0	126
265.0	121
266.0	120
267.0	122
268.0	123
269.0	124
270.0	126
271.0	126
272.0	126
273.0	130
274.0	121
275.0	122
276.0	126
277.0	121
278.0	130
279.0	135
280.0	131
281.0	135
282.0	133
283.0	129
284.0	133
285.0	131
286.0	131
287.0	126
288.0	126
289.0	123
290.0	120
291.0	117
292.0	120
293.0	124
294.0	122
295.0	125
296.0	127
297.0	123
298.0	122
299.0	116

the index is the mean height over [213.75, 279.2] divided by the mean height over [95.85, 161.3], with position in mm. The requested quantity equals 1.38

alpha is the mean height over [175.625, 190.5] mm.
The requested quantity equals 84.9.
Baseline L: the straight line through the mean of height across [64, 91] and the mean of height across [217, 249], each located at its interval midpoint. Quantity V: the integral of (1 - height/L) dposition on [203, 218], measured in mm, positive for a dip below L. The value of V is 2.0 mm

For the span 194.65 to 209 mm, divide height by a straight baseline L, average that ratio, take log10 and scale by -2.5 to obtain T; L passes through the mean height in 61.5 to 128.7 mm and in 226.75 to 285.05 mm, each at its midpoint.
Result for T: 0.21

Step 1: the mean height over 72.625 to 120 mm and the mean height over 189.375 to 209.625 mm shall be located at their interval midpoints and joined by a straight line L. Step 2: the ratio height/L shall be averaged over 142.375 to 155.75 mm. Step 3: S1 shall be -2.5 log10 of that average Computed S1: 0.10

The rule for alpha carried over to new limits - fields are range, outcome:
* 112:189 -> 78.6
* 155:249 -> 86.5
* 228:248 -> 103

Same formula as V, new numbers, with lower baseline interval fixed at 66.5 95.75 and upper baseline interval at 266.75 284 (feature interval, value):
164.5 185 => 3.9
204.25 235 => 8.4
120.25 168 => 7.6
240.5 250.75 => 0.6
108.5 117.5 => 0.6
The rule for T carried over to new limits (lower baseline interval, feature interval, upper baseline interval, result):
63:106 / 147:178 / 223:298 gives 0.166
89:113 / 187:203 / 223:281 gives 0.118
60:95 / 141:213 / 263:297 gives 0.213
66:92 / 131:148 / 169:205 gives 0.072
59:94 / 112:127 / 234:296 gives 0.040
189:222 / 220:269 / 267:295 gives 0.011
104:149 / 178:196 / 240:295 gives 0.106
